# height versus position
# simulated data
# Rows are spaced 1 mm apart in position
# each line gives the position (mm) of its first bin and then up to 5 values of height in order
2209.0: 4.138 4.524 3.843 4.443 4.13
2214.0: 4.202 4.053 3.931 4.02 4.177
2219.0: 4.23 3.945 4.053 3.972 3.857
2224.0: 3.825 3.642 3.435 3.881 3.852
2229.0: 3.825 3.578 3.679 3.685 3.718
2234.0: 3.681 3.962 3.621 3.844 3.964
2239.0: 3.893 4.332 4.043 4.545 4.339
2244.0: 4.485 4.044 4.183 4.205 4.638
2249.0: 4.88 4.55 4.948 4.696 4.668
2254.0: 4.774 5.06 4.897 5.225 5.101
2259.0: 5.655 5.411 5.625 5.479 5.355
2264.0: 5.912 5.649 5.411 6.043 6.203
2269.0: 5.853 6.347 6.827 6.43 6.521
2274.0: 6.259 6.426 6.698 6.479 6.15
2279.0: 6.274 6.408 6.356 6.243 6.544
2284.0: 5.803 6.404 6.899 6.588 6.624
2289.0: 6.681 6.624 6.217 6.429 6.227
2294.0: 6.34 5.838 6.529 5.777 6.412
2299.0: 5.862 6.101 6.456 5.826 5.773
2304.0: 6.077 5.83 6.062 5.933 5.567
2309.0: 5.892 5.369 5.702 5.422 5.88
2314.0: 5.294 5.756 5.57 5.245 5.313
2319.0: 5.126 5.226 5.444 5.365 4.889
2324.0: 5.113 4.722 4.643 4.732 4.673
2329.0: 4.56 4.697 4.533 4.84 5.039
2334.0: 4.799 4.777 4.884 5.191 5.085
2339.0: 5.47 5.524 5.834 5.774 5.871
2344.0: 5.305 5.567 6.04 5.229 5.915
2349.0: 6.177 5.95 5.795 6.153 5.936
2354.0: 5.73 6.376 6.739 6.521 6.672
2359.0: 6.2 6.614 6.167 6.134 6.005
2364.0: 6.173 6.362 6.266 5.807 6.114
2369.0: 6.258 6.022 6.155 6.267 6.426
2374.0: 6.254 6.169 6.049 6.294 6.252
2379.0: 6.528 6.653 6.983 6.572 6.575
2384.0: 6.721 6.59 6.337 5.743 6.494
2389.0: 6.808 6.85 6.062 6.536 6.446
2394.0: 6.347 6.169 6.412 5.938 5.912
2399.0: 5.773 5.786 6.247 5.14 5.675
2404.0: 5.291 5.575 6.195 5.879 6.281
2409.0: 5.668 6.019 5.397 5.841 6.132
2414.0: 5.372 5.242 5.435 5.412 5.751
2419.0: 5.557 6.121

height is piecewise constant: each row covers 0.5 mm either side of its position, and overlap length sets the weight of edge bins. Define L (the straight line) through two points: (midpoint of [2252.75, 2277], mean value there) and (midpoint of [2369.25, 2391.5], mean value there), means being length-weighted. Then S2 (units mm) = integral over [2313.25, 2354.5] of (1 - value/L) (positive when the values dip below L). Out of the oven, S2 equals 5.6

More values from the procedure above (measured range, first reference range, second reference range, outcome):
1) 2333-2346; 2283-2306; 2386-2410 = 1.70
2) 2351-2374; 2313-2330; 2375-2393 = -0.87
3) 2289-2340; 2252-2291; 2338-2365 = 4.01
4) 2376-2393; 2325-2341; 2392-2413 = -2.48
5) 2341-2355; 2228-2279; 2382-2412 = -0.24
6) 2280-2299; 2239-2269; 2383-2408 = -3.92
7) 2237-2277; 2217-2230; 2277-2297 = 0.05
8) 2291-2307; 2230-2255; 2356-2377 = -2.97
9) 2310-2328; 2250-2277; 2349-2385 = 2.25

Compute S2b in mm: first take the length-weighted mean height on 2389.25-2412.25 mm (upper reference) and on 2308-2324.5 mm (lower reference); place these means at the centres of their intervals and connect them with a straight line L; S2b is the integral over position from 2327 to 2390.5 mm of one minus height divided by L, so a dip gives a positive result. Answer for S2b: -2.5 mm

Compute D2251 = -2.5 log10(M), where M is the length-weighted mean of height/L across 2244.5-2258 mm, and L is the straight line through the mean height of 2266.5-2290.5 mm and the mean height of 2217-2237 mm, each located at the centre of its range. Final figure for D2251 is 0.08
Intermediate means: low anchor 3.83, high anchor 6.4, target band 4.69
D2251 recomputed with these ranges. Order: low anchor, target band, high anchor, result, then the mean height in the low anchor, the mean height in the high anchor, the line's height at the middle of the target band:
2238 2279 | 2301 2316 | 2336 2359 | -0.03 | 5.3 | 5.84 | 5.61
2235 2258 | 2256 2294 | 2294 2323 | -0.21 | 4.45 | 5.73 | 5.04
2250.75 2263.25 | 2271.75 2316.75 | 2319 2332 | -0.22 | 5.15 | 4.89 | 5.01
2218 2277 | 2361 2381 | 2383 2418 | -0.09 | 4.77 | 6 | 5.76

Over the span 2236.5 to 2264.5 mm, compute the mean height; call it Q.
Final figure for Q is 4.74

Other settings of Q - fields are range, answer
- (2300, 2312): 5.85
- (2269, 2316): 6.17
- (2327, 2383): 5.86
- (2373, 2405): 6.24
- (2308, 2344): 5.21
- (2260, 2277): 6.06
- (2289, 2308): 6.13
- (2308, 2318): 5.56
